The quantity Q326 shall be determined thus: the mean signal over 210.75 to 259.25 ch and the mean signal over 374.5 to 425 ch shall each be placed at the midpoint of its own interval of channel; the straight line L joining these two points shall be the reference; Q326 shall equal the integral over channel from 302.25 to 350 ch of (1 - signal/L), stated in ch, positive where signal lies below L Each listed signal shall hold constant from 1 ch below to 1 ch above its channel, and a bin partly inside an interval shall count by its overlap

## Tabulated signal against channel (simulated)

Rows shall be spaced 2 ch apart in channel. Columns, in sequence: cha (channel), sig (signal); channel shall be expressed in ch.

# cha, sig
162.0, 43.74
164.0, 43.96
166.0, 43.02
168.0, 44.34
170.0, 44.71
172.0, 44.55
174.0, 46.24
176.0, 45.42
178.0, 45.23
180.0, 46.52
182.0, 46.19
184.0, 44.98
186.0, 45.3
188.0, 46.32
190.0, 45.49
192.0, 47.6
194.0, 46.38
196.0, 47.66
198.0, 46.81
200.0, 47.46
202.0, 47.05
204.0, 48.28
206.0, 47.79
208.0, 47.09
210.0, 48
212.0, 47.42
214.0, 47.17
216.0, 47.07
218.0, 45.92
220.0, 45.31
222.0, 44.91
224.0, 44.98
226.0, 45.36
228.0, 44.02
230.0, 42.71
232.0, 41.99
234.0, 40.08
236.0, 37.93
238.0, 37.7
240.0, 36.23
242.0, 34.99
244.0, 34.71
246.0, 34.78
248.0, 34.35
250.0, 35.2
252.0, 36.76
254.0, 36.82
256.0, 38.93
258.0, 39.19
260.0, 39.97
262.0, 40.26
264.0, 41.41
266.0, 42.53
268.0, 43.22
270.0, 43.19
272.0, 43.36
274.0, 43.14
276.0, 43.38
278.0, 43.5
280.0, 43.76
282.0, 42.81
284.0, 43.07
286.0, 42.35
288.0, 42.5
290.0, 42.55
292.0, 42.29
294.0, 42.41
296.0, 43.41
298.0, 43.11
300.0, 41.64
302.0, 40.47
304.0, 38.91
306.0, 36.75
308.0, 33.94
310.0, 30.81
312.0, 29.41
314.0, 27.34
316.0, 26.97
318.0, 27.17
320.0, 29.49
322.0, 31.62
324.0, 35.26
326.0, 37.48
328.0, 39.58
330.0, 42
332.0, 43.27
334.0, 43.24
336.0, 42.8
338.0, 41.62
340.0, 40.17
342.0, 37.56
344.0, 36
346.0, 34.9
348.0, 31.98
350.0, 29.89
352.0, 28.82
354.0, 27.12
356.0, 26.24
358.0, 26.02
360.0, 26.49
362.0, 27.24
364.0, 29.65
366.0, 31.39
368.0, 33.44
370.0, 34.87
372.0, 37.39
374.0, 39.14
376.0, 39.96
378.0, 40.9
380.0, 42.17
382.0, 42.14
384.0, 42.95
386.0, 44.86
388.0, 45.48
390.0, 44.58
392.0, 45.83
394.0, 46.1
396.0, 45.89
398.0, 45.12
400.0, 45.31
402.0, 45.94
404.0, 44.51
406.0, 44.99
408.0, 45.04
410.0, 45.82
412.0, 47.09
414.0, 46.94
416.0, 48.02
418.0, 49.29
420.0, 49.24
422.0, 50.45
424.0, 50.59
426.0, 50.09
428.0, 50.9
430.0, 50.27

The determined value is 8.6 ch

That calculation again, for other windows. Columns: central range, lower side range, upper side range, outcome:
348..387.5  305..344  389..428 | 6.96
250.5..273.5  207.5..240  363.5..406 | 1.54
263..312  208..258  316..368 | -4.92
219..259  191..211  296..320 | 3.28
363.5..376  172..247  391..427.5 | 3.11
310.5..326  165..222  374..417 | 5.17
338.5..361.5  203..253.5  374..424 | 6.66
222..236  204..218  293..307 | 0.96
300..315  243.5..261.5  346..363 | -0.98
